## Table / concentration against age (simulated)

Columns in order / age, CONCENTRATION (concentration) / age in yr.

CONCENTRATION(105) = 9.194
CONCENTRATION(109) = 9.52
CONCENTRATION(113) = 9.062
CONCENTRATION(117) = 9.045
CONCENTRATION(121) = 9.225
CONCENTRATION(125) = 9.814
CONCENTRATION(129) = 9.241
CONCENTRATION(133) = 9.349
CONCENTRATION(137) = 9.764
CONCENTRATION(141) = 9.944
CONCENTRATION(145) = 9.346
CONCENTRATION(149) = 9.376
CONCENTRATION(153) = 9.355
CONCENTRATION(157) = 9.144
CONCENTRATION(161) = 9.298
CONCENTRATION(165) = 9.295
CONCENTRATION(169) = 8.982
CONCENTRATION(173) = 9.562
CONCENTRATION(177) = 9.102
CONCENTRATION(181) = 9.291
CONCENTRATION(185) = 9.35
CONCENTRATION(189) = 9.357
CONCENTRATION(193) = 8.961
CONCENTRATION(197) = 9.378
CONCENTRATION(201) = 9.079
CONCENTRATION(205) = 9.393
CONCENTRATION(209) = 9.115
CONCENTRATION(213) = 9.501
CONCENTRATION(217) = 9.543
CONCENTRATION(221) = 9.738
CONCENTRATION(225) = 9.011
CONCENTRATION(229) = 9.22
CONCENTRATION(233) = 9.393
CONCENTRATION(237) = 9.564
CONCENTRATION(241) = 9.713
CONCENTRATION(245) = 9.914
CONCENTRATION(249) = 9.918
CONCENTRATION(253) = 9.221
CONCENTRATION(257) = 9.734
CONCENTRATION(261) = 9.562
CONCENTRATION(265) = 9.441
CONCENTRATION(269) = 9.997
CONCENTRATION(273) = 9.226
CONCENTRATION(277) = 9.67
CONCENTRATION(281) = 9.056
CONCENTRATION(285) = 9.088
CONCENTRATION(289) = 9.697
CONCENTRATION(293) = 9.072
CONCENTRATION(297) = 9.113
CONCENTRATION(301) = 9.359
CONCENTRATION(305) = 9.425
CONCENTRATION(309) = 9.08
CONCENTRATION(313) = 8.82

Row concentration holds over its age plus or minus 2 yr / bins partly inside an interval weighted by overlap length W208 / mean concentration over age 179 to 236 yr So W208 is 9.31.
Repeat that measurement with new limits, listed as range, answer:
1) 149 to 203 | 9.25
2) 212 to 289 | 9.51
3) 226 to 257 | 9.56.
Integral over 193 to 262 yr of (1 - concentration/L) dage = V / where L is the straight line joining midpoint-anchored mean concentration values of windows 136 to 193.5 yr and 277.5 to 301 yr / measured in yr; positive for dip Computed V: -1.2 yr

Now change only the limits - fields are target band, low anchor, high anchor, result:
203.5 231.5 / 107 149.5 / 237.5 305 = 0.3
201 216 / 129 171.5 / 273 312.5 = 0.0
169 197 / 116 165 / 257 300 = 0.5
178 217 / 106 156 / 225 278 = 0.9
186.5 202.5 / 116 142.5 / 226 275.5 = 0.6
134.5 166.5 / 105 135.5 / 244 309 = -0.3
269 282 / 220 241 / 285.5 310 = -0.2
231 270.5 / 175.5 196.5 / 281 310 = -1.7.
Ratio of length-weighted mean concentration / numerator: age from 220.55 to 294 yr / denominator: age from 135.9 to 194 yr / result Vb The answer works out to 1.0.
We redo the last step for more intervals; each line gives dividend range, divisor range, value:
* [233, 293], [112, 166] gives 1.02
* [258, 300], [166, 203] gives 1.02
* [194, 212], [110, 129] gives 0.99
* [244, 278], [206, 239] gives 1.03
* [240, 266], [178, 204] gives 1.04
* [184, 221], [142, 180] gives 1.00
